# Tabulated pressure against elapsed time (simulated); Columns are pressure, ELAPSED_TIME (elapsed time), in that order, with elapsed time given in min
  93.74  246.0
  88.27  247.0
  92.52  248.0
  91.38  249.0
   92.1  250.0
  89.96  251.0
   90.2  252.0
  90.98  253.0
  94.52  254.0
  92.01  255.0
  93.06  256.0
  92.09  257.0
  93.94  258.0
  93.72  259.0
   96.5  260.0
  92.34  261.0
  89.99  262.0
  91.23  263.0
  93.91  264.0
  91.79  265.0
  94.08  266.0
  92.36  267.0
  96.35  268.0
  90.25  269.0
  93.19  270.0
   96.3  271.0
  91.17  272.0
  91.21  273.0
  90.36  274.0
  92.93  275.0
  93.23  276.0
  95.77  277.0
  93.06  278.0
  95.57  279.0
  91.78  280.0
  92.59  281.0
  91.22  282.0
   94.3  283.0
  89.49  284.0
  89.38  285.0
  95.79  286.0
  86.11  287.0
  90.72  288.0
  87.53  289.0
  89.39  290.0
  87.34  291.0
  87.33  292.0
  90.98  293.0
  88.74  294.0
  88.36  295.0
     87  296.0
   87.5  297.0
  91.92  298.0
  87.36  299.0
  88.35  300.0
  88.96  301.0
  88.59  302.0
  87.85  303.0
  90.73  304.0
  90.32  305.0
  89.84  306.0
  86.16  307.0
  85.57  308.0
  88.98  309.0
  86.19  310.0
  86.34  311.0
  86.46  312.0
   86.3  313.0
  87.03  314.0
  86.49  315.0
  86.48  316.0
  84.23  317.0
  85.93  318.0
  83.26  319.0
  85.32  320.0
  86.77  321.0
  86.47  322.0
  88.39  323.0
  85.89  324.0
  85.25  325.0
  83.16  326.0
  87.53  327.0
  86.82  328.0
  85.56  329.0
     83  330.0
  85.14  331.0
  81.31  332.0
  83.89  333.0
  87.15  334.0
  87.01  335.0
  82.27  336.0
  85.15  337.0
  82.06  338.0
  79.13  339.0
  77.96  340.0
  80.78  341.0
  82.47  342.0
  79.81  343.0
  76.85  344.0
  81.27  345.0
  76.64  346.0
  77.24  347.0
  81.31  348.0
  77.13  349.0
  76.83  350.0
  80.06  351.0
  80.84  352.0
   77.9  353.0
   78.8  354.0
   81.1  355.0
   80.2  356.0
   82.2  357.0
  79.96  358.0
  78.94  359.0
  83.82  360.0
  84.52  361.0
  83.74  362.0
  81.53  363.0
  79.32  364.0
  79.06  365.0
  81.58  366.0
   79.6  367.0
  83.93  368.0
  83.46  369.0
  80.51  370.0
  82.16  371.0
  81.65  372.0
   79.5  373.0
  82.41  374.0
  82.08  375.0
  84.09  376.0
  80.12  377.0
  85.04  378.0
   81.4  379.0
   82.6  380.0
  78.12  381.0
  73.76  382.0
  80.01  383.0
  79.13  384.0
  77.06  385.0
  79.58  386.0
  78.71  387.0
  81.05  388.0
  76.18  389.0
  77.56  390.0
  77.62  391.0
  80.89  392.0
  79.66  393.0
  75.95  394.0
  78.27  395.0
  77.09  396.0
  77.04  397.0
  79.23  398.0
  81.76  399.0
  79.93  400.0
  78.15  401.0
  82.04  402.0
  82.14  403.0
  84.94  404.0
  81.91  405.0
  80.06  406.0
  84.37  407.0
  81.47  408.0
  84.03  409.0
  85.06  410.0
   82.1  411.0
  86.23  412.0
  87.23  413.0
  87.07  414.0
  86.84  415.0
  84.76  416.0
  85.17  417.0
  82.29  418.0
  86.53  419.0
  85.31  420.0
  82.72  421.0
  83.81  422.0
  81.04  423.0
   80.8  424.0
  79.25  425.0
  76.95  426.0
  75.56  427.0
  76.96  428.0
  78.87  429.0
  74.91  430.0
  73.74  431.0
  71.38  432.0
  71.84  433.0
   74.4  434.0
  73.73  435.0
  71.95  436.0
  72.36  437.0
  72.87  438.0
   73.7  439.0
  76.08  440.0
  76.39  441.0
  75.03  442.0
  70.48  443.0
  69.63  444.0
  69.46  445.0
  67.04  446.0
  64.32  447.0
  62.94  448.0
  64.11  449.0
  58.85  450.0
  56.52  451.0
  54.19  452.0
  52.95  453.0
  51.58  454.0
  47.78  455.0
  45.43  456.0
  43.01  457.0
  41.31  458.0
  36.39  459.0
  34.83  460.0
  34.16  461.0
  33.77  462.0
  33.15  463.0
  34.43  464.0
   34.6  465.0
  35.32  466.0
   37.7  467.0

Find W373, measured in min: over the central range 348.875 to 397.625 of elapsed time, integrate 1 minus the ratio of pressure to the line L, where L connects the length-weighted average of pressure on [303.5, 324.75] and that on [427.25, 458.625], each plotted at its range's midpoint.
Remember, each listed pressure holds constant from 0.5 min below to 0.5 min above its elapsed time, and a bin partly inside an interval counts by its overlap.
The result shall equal -1.96 min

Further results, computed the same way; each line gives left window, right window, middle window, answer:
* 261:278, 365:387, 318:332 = 0.2 min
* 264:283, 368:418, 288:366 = 3.0 min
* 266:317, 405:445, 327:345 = 0.7 min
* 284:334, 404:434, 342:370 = 1.4 min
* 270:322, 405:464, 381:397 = -0.5 min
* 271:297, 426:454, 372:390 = -0.6 min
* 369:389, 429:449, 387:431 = -2.9 min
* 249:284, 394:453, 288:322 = 0.5 min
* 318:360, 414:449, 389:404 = -0.1 min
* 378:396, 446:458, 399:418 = -3.4 min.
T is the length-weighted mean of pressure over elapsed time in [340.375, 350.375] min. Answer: 79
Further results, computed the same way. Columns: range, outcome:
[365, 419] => 81.2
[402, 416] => 84.1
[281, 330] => 87.8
